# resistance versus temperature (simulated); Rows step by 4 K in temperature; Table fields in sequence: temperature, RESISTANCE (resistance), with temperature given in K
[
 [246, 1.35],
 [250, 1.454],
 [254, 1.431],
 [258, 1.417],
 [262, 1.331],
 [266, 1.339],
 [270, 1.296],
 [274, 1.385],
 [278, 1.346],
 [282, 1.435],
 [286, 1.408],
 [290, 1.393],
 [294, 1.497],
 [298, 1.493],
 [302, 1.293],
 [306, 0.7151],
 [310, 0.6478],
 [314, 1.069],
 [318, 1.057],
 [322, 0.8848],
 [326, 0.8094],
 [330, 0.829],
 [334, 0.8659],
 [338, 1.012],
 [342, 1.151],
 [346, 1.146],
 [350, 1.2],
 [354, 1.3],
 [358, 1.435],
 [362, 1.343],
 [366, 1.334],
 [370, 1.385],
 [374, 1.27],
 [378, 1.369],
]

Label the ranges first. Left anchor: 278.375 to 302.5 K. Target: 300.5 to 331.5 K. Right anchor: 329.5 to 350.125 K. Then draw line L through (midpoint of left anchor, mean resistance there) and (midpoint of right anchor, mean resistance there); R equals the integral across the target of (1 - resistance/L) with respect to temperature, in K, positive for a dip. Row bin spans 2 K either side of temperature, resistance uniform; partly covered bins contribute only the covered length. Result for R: 7.9 K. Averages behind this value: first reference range 1.42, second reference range 1.03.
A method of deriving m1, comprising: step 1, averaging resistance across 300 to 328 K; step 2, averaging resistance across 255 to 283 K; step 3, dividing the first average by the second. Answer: 0.68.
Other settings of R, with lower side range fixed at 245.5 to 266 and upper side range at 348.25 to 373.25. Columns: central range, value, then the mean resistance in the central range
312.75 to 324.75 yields 3.27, 0.987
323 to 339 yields 5.67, 0.871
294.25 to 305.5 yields 0.41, 1.32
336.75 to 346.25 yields 1.70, 1.1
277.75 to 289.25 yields -0.22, 1.4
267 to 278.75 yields 0.36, 1.34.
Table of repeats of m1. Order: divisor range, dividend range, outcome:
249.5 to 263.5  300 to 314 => 0.65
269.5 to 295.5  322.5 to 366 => 0.80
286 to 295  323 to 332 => 0.58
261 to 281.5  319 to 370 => 0.83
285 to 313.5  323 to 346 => 0.80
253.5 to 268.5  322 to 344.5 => 0.68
